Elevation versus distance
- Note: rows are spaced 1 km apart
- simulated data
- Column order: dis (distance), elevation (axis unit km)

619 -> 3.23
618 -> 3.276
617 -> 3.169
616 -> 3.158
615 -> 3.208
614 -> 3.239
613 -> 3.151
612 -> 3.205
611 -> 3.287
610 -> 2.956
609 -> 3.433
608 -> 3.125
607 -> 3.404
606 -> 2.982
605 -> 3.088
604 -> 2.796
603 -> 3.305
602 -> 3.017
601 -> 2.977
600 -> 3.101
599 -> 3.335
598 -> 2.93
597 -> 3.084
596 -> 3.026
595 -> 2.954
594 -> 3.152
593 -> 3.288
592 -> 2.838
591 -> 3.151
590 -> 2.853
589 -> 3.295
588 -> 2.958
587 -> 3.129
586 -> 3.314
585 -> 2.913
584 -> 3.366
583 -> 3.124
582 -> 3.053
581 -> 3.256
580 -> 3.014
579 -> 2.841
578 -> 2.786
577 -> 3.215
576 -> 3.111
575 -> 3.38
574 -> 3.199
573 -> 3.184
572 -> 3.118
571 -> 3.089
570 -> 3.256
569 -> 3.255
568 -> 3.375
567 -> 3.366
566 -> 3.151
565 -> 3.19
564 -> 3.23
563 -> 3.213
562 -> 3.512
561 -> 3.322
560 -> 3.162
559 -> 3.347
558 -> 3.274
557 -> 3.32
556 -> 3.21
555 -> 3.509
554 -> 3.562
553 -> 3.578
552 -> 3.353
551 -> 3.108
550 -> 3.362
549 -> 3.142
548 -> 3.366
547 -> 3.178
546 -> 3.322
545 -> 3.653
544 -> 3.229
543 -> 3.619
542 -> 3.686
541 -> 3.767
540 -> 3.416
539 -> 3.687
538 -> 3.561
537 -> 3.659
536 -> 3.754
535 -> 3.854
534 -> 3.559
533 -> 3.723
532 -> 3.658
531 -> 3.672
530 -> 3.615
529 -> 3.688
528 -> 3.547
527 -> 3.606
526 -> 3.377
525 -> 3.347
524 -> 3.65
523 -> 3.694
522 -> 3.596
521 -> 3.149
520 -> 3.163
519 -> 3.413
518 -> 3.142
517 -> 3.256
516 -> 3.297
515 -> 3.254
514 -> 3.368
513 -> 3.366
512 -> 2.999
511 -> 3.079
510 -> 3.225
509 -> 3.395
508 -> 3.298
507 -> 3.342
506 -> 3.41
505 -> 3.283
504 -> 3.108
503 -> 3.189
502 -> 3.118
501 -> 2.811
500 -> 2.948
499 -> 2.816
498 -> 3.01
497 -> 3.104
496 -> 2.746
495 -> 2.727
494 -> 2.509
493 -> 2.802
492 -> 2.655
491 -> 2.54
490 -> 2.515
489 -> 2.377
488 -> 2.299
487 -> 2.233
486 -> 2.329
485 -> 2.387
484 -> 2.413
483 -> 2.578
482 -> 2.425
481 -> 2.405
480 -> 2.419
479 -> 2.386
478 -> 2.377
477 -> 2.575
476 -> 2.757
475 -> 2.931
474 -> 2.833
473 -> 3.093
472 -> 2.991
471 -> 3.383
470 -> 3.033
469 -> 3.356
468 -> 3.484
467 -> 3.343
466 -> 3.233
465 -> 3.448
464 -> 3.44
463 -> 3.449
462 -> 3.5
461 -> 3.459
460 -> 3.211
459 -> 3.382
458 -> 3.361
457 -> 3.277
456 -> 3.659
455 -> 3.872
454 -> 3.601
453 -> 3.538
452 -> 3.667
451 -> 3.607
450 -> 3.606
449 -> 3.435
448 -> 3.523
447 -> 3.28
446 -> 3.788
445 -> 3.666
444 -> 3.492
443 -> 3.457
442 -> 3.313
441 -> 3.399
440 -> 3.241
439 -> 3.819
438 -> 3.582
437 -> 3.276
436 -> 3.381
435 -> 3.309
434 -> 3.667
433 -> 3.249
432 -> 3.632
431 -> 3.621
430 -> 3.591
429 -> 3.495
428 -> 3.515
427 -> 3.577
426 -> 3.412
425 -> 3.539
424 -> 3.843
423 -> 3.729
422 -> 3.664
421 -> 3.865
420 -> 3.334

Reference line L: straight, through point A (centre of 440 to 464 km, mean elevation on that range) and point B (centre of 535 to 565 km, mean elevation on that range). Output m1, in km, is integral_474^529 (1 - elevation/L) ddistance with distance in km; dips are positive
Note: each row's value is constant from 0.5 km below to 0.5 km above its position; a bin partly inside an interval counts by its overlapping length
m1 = 7.8 km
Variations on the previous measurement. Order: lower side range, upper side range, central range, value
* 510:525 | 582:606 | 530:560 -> -2.3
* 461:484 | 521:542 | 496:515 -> 1.0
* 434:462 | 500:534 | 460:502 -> 7.2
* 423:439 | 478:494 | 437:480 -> -4.7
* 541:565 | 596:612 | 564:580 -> 0.5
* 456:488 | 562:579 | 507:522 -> -1.0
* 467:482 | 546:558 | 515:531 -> -1.4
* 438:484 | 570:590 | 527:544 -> -2.6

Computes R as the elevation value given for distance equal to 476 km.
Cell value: 2.757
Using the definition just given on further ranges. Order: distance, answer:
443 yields 3.457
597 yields 3.084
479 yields 2.386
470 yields 3.033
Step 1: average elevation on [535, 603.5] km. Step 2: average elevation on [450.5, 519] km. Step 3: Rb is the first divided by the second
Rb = 1.1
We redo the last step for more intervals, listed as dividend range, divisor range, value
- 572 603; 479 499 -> 1.21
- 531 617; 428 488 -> 1.01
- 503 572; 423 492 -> 1.06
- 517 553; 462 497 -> 1.25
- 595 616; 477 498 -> 1.24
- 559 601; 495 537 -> 0.95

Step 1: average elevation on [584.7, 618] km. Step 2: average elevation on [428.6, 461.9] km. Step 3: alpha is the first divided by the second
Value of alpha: 0.89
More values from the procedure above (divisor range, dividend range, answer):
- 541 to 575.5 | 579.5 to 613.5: 0.94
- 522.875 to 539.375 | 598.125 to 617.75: 0.87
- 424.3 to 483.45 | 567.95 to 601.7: 0.94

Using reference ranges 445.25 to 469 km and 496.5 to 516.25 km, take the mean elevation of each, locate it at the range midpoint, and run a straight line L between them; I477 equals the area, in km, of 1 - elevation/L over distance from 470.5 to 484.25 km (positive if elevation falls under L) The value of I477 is 2.74 km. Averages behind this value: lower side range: 3.48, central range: 2.69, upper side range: 3.17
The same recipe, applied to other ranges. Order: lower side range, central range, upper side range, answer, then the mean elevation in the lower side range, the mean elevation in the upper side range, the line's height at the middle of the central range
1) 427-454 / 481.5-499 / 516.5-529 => 4.46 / 3.51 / 3.42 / 3.46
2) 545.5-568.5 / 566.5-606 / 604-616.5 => 1.47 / 3.31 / 3.17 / 3.23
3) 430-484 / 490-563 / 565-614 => -2.57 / 3.27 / 3.13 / 3.2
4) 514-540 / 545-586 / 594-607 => 0.51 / 3.51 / 3.07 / 3.28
